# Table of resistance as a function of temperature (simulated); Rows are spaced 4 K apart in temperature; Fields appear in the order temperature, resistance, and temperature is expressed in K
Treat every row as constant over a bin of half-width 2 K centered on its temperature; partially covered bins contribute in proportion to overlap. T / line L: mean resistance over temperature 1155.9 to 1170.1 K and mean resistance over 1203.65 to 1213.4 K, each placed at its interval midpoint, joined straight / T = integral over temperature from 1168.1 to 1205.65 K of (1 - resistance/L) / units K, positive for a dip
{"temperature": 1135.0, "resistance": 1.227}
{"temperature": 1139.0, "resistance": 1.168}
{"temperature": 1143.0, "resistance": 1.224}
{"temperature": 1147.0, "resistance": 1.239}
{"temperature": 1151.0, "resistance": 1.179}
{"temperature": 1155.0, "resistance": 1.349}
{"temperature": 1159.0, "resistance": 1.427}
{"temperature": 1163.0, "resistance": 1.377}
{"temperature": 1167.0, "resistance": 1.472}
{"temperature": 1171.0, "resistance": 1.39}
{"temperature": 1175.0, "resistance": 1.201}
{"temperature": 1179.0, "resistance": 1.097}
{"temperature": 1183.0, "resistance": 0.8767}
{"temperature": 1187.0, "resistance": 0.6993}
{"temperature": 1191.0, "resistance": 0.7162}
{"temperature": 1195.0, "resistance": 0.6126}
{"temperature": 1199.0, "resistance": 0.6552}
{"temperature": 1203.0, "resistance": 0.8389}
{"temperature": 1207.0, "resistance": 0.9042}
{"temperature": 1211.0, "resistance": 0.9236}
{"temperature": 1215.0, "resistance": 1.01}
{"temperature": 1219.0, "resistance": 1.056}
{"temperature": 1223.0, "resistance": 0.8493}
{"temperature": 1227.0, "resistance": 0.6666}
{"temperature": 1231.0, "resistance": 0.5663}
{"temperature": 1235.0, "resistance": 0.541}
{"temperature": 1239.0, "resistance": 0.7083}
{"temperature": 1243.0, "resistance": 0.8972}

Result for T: 8.1 K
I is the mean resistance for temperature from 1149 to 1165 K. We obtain 1.33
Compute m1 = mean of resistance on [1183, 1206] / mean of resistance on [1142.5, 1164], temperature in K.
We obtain 0.6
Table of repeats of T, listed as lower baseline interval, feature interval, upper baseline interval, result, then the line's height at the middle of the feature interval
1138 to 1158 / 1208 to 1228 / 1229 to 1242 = -4.27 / 0.751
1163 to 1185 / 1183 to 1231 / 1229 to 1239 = 2.11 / 0.872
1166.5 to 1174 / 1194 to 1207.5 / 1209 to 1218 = 4.27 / 1.1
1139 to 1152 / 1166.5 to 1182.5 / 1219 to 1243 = -2.88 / 1.04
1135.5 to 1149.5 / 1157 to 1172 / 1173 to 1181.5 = -3.32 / 1.16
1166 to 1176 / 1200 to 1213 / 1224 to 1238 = 0.64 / 0.92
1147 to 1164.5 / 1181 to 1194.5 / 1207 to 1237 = 4.11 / 1.07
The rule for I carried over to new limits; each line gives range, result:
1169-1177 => 1.3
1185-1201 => 0.671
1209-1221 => 0.997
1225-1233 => 0.616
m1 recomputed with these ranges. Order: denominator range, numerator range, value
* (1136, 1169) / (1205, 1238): 0.62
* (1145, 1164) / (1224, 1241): 0.48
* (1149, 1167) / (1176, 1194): 0.63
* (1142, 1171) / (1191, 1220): 0.63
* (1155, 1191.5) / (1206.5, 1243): 0.69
